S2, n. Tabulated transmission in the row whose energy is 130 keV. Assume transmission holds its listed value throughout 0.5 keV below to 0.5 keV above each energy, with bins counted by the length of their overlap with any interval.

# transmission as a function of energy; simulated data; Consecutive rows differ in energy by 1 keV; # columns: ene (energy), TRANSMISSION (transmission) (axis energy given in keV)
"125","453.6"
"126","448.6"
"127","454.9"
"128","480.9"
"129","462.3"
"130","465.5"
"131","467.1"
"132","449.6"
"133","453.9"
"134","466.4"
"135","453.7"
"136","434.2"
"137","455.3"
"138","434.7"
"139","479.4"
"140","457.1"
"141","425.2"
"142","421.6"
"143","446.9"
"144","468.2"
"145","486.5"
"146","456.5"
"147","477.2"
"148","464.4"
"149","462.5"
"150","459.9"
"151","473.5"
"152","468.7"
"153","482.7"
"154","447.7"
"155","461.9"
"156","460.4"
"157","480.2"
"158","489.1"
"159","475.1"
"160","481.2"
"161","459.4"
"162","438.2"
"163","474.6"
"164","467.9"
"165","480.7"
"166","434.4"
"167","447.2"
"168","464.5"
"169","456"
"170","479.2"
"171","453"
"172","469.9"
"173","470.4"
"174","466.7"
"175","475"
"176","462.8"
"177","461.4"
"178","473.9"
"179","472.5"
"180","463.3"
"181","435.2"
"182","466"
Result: 465.5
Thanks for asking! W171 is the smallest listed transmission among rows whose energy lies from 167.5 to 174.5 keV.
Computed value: 453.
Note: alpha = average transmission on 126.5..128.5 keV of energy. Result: 468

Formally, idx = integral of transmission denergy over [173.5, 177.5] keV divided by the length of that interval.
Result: 466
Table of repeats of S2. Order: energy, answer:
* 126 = 448.6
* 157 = 480.2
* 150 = 459.9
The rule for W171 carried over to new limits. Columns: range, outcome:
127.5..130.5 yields 462.3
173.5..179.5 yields 461.4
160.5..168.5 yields 434.4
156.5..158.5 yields 480.2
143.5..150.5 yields 456.5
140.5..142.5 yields 421.6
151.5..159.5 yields 447.7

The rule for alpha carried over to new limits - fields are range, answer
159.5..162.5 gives 460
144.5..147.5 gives 473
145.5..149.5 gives 465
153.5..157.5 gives 463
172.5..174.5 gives 469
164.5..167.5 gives 454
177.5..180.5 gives 470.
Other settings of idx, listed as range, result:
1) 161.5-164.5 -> 460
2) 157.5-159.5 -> 482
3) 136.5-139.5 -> 456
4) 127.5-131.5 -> 469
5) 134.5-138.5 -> 444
